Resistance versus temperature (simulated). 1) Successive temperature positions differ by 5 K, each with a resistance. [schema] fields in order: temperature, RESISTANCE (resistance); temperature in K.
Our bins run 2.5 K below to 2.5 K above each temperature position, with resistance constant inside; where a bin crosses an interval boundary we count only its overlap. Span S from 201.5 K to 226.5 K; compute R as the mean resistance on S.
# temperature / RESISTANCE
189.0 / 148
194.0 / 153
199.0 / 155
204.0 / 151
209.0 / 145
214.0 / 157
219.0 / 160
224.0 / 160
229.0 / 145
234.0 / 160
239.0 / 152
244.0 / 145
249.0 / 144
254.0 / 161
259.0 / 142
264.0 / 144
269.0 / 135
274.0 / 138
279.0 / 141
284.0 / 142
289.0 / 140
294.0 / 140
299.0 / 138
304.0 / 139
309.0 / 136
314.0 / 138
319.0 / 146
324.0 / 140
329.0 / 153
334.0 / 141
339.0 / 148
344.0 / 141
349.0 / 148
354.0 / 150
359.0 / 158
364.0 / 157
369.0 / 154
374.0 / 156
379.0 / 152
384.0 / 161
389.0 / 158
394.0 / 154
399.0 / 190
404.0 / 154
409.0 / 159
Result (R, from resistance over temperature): 155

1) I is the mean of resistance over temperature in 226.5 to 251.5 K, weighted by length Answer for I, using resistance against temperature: 149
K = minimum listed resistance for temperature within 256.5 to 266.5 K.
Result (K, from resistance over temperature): 142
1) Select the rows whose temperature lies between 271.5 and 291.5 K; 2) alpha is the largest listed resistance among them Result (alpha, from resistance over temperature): 142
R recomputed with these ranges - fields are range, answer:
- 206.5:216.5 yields 151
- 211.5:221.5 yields 158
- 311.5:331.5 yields 144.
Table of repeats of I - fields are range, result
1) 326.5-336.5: 147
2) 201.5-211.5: 148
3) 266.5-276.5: 136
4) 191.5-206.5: 153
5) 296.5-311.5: 138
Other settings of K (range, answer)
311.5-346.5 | 138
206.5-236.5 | 145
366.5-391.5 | 152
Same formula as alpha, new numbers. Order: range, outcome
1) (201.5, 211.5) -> 151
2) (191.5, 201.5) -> 155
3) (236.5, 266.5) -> 161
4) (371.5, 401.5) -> 190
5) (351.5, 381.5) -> 158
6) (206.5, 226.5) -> 160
